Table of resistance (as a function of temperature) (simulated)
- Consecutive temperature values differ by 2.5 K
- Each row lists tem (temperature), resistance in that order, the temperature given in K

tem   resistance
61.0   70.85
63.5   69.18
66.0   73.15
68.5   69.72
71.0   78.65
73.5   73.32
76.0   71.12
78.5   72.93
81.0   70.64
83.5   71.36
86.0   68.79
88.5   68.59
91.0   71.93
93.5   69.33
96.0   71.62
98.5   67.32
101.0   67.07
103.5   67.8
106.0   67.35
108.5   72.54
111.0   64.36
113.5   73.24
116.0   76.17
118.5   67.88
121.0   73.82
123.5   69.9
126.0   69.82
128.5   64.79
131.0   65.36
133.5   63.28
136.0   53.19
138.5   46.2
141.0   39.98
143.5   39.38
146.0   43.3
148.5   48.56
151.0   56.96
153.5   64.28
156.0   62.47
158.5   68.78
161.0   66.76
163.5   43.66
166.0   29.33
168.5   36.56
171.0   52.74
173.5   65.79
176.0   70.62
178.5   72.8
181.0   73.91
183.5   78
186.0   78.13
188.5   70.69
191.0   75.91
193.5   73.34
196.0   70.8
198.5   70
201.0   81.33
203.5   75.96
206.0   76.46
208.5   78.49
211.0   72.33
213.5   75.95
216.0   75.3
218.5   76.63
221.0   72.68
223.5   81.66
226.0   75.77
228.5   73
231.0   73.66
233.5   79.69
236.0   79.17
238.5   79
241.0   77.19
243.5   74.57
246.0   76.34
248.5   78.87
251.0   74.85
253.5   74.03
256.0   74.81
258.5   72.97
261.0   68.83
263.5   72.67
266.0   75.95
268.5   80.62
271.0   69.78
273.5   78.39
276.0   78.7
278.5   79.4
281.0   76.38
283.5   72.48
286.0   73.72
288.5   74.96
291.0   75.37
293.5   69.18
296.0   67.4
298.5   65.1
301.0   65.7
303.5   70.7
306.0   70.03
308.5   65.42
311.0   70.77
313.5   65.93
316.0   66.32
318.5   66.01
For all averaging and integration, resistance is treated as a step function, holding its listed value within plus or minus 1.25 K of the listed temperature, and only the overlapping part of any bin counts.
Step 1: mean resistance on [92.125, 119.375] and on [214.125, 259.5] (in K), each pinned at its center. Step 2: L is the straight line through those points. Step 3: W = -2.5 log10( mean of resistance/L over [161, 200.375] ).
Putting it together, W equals 0.14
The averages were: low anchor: 69.5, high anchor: 76.1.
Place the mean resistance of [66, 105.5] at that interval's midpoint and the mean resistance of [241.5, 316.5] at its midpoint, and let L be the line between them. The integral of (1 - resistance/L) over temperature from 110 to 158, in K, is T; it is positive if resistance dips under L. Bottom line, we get 7.4 K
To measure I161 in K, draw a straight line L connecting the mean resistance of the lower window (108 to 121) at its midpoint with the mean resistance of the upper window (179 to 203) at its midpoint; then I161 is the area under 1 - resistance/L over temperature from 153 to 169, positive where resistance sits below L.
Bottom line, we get 4.3 K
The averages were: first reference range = 71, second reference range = 74.7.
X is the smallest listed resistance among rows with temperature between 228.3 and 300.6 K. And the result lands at 65.1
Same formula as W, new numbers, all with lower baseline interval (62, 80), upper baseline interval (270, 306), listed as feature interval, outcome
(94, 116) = 0.049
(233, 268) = -0.045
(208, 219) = -0.043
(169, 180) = 0.141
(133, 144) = 0.448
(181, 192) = -0.043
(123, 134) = 0.092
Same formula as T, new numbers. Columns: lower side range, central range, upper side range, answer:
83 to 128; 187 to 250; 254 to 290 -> -2.1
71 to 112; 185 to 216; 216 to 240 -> 0.2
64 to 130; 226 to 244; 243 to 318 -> -1.1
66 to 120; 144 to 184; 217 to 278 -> 8.4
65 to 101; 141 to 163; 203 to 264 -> 5.5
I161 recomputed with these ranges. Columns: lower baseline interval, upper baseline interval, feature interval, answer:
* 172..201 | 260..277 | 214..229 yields -0.4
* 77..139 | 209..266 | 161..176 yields 4.6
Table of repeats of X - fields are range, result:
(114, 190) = 29.33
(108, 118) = 64.36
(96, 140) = 46.2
